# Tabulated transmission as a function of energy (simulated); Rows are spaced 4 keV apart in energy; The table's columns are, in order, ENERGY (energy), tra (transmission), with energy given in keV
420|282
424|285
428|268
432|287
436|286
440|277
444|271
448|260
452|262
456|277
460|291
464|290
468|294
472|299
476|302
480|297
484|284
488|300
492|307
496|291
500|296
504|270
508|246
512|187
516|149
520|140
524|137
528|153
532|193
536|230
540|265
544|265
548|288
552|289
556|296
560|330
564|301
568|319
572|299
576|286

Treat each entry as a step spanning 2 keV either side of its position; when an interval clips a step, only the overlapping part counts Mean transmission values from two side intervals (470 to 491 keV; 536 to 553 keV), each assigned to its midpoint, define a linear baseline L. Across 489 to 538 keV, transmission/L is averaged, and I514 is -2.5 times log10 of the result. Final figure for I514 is 0.29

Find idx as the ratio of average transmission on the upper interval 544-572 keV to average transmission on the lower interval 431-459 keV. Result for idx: 1.10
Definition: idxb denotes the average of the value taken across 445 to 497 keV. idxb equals 288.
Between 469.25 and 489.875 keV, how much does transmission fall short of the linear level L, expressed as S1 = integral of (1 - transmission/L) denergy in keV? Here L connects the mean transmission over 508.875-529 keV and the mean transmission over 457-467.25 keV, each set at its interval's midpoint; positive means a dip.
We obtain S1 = -3.9 keV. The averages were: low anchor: 290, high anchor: 158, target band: 296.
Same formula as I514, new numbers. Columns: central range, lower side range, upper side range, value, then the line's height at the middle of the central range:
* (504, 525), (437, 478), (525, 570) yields 0.43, 270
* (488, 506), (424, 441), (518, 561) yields -0.16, 252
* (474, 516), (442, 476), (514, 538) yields -0.23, 220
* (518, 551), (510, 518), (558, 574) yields 0.09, 225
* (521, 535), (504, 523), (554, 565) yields 0.35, 226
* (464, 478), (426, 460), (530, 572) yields -0.08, 276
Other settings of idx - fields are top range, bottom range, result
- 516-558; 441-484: 0.78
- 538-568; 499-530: 1.51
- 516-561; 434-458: 0.84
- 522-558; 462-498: 0.79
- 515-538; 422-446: 0.60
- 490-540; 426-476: 0.78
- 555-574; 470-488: 1.05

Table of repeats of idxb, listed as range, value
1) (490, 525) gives 227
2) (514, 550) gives 202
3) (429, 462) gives 276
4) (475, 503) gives 296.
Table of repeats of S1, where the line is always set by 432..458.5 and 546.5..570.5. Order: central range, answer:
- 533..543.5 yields 1.89 keV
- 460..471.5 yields -0.56 keV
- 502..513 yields 1.96 keV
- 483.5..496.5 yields -0.53 keV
